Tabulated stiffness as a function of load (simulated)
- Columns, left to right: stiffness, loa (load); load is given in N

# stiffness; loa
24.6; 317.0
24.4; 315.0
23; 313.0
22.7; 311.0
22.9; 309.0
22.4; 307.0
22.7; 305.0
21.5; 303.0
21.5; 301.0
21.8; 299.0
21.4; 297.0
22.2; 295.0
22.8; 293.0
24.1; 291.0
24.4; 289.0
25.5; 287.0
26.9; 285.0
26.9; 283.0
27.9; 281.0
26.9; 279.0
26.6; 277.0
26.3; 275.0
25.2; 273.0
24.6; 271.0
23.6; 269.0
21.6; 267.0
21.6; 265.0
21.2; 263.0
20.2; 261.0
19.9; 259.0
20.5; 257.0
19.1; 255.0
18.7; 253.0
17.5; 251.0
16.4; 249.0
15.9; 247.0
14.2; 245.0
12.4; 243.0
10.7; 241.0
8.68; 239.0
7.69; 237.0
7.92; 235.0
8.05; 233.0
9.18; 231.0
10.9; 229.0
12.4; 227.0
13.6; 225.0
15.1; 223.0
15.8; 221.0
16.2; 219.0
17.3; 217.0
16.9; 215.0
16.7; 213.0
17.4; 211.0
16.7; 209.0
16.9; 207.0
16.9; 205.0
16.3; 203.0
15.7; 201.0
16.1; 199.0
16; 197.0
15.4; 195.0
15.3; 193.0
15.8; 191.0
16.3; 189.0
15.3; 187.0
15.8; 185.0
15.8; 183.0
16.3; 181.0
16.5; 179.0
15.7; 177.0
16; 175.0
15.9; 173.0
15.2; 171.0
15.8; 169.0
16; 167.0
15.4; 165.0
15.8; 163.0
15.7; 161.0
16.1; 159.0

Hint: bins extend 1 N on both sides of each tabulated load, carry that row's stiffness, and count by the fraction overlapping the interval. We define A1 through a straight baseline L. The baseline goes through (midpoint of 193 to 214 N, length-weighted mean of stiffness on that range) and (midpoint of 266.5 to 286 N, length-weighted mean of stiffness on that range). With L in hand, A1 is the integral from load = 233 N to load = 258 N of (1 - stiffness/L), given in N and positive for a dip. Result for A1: 9.2 N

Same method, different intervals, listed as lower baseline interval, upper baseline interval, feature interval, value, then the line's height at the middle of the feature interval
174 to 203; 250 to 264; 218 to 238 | 7.0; 18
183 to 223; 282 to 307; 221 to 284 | 8.4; 20.1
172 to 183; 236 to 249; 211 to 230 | -2.5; 13.3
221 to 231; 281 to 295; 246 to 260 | 0.0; 18.2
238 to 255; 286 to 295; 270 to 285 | -3.7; 21.2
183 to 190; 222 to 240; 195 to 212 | -3.4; 13.7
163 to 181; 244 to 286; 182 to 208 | 2.1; 17.4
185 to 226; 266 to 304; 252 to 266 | 0.9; 21.6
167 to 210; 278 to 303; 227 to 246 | 9.4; 19.9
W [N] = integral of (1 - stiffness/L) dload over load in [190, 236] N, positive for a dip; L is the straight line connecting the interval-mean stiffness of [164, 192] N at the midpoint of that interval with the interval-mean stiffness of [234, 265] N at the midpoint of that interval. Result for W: 3.0 N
